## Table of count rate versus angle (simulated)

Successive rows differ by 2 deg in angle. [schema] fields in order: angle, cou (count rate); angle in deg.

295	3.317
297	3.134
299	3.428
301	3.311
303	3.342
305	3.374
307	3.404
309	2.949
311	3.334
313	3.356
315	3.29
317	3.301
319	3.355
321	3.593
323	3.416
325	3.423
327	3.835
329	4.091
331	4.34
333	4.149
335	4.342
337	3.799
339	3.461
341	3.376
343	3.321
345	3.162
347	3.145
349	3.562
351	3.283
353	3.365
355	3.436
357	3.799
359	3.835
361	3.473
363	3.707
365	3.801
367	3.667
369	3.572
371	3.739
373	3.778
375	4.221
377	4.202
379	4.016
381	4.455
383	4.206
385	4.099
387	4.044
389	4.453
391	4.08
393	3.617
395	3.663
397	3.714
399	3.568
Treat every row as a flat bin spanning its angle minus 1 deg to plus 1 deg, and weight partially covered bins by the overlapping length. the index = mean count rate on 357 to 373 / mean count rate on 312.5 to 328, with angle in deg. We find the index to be 1.07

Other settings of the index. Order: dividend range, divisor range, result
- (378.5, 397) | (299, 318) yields 1.23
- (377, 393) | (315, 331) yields 1.15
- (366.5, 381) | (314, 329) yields 1.12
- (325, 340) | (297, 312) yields 1.20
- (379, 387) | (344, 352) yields 1.28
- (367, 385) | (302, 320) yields 1.21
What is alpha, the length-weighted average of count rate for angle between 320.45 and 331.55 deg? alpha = 3.77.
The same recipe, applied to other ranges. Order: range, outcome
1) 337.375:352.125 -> 3.35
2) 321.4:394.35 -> 3.78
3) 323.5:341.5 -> 3.87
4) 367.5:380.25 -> 3.92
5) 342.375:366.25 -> 3.5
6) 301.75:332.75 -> 3.51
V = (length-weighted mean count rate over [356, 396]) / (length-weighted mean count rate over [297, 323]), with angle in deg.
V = 1.18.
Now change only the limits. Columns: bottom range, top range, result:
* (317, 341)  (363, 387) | 1.06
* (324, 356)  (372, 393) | 1.14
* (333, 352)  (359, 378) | 1.08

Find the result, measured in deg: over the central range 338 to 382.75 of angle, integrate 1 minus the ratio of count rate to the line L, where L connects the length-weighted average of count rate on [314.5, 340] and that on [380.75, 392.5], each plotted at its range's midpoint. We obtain 3.7 deg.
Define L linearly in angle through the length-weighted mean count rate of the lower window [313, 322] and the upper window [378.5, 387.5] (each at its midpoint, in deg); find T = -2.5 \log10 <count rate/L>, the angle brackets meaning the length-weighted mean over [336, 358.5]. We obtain 0.09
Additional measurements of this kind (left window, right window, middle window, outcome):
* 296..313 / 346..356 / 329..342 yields -0.18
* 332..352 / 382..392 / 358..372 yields 0.05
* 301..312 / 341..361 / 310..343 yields -0.09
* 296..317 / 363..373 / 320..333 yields -0.11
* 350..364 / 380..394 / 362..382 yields -0.02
